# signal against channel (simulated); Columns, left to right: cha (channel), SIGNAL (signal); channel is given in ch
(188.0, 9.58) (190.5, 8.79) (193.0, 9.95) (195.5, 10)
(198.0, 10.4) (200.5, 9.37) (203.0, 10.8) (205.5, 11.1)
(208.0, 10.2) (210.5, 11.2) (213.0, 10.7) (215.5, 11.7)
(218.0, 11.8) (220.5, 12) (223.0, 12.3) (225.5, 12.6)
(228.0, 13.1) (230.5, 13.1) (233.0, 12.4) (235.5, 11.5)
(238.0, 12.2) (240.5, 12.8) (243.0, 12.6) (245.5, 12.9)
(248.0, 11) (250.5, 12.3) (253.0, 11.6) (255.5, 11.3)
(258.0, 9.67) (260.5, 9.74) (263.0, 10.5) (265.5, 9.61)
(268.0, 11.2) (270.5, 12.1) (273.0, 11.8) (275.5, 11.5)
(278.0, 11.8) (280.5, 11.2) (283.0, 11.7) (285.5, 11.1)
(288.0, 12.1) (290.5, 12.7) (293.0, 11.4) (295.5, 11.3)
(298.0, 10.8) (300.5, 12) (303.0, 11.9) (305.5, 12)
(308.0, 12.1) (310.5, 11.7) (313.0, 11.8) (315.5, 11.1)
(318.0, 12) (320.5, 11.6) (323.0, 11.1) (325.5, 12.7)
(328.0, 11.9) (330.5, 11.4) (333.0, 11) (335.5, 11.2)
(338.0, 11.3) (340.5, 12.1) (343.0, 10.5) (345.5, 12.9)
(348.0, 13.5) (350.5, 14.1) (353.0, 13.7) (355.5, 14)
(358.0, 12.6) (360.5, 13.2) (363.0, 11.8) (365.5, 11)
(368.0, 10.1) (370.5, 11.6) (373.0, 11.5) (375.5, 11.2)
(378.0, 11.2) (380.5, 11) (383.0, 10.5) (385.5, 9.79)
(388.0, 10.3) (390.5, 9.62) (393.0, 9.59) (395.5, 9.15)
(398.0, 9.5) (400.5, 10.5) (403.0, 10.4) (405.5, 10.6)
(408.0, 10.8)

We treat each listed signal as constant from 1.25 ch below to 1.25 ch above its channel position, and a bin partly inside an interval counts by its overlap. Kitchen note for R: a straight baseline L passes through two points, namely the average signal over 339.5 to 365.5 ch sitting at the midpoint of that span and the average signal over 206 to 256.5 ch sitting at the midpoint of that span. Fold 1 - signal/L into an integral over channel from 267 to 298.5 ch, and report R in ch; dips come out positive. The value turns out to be 1.7 ch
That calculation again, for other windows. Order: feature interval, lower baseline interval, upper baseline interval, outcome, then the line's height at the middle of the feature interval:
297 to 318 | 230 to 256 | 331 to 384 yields 0.54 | 12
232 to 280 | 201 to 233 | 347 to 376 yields 1.54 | 11.9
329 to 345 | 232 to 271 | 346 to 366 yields 1.79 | 12.8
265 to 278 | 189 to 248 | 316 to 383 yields 0.26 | 11.6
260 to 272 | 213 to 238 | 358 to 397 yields 1.13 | 11.8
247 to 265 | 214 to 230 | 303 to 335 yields 1.86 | 12.1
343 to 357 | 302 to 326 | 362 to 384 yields -2.44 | 11.4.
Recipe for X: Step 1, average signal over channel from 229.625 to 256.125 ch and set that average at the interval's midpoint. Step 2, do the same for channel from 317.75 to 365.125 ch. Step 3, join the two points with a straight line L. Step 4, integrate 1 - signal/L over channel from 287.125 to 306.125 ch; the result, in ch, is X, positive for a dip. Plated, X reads 0.7 ch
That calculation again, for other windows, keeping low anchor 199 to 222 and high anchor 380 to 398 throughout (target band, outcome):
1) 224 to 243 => -2.9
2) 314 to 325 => -1.3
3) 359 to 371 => -1.8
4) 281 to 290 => -1.0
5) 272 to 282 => -0.9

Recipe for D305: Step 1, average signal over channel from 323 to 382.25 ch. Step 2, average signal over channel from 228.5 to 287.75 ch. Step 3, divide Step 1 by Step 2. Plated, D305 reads 1.0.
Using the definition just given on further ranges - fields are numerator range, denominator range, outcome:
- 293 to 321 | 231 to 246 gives 0.94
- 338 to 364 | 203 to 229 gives 1.10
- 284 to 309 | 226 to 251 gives 0.95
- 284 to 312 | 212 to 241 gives 0.96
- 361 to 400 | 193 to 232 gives 0.93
